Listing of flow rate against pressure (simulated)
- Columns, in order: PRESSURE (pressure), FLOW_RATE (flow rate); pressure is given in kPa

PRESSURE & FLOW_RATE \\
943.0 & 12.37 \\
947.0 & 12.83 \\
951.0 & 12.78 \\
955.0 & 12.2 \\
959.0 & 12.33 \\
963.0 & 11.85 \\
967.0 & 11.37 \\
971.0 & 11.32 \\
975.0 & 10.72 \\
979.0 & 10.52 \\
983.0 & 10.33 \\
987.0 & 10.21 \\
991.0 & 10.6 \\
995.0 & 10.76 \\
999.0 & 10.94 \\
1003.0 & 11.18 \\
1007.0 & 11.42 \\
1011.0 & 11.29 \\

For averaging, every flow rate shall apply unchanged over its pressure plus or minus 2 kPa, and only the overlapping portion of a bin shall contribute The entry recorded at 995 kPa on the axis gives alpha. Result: 10.76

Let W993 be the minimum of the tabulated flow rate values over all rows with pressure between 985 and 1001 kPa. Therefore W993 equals 10.21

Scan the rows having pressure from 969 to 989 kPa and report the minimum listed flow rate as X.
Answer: 10.21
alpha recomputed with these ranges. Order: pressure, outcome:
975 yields 10.72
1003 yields 11.18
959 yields 12.33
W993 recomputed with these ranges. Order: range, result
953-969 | 11.37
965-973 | 11.32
